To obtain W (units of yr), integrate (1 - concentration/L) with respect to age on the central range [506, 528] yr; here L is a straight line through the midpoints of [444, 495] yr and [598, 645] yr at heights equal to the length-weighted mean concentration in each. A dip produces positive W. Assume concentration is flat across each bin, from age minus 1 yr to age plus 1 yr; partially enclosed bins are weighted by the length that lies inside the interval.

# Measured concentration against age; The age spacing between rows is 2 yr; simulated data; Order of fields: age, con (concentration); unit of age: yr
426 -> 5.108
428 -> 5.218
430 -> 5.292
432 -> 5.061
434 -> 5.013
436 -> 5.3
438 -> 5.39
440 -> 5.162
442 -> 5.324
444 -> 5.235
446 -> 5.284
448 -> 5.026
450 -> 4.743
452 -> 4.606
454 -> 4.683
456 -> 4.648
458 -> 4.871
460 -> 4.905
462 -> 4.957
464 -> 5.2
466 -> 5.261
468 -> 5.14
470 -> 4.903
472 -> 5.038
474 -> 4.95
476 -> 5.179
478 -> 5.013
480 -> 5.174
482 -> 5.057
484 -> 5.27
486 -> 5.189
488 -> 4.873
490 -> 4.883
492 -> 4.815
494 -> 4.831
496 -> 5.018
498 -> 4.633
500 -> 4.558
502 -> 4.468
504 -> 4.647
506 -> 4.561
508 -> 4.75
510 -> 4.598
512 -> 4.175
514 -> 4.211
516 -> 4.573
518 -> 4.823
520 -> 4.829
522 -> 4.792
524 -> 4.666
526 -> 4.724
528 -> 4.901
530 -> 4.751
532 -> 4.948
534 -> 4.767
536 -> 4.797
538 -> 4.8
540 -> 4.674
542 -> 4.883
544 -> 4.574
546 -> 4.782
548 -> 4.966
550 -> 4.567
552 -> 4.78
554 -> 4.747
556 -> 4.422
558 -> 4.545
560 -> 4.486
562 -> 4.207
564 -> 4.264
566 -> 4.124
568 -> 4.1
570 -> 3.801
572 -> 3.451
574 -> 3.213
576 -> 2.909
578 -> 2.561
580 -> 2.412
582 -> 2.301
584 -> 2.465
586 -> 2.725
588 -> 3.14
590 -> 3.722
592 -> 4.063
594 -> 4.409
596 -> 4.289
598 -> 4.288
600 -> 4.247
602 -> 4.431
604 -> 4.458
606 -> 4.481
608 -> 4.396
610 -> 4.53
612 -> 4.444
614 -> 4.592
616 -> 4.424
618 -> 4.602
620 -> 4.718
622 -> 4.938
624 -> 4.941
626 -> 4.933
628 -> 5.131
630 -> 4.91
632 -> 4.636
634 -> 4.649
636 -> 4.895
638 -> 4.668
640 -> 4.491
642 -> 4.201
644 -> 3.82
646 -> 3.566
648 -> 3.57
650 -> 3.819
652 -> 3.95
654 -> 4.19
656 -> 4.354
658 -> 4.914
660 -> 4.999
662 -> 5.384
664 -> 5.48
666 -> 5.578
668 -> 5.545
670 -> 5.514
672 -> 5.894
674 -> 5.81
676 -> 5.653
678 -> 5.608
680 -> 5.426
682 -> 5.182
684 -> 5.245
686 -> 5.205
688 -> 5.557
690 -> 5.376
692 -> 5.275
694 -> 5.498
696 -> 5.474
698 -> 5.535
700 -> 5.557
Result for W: 1.1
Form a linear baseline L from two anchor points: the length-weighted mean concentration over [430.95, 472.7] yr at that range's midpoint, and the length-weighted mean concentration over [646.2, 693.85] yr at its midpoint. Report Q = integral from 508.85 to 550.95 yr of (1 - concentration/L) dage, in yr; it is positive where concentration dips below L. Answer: 2.9 yr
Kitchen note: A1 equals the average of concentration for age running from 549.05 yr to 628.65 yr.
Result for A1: 4.08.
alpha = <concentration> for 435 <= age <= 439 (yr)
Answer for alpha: 5.34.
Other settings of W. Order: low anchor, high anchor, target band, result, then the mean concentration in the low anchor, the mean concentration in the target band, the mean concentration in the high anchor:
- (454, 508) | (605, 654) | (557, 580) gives 4.6 yr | 4.92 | 3.73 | 4.47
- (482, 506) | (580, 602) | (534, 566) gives -4.1 yr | 4.83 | 4.62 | 3.55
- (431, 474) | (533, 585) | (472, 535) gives -3.2 yr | 5.03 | 4.8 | 4.06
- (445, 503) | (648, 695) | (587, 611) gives 4.1 yr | 4.94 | 4.2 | 5.16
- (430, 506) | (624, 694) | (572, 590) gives 7.8 yr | 4.98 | 2.81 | 4.93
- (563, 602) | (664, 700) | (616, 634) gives -1.9 yr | 3.52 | 4.82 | 5.49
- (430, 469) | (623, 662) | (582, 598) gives 3.9 yr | 5.05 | 3.51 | 4.48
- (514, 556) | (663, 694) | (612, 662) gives 7.2 yr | 4.75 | 4.51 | 5.49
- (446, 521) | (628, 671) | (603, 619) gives 0.7 yr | 4.85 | 4.49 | 4.64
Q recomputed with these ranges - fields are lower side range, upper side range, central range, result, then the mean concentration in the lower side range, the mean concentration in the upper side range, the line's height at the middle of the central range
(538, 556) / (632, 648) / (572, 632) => 5.86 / 4.73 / 4.3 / 4.48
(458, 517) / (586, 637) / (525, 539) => -0.30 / 4.86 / 4.46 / 4.71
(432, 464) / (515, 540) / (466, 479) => -0.29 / 5.02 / 4.78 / 4.94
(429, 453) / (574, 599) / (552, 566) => -3.19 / 5.12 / 3.27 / 3.62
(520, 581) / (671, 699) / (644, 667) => 3.25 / 4.33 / 5.48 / 5.23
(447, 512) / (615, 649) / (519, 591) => 8.89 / 4.88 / 4.53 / 4.71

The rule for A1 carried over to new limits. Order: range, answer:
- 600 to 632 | 4.65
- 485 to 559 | 4.72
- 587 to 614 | 4.24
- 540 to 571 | 4.49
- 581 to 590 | 2.78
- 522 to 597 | 4.12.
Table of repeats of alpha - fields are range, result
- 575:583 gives 2.55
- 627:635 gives 4.83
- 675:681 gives 5.56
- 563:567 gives 4.19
